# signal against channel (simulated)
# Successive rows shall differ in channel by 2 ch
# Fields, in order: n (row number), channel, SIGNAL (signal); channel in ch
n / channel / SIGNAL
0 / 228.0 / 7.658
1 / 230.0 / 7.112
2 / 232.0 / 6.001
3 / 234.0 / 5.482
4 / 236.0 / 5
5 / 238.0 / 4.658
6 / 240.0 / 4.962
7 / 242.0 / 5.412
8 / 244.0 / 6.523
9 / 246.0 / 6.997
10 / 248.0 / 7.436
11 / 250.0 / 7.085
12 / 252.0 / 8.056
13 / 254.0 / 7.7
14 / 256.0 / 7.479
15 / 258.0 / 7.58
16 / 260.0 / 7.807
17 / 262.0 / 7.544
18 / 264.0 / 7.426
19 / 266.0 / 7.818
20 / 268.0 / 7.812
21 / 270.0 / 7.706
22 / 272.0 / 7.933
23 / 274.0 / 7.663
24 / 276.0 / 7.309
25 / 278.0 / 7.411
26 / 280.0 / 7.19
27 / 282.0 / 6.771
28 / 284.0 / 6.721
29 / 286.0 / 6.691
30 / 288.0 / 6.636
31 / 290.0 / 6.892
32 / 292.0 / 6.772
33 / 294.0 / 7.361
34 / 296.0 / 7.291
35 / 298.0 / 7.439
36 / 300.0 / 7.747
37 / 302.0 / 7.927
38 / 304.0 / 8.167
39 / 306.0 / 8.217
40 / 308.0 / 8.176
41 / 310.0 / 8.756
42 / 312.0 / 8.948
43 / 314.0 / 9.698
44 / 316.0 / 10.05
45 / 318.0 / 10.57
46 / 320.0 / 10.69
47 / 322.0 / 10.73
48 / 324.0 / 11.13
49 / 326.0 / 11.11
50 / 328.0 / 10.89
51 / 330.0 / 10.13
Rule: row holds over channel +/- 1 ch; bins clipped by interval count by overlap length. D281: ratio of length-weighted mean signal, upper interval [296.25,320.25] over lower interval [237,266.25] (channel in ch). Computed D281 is 1.3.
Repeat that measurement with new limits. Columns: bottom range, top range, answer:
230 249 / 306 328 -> 1.69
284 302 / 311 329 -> 1.46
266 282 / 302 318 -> 1.18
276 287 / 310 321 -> 1.41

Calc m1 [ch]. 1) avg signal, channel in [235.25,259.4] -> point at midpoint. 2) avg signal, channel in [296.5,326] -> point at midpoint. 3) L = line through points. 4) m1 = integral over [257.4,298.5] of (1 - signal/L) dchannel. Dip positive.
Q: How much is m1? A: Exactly 2.5 ch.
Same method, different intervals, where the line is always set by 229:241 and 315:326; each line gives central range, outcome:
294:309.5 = 2.8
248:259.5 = -1.6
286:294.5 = 1.9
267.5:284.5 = 1.2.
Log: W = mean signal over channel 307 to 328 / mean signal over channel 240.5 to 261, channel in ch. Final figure 1.40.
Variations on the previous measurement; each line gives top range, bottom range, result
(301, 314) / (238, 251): 1.35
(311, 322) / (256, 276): 1.31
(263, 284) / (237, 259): 1.11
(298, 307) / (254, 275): 1.04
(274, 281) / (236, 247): 1.30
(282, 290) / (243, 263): 0.91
